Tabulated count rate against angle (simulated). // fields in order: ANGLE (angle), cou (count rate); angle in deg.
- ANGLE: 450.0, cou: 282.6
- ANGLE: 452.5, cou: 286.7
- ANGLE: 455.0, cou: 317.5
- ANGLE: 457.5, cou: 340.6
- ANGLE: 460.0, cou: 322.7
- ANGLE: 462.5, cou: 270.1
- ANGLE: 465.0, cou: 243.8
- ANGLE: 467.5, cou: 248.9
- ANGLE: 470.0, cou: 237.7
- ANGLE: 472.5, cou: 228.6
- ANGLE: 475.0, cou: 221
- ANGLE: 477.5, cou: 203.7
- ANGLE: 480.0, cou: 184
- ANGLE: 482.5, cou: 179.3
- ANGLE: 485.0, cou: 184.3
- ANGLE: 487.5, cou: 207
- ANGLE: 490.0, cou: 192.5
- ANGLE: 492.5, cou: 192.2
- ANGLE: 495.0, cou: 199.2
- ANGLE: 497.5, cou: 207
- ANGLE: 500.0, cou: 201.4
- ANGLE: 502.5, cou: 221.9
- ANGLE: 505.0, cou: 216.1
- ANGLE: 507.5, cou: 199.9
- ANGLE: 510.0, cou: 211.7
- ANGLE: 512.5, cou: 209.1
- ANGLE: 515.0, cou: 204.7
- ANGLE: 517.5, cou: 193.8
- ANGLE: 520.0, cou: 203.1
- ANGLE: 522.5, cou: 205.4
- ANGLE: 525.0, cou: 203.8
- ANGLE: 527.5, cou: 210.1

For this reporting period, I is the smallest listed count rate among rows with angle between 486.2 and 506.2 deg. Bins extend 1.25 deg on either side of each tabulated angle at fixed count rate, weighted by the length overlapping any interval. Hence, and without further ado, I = 192.2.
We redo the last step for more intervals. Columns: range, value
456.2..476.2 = 221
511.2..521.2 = 193.8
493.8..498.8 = 199.2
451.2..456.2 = 286.7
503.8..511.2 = 199.9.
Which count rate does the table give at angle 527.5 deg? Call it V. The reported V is 210.1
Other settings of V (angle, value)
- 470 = 237.7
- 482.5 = 179.3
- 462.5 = 270.1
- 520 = 203.1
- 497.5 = 207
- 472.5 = 228.6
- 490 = 192.5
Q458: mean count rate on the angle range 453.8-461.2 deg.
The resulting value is 327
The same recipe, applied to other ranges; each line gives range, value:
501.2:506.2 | 219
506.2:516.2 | 206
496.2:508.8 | 209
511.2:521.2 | 203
